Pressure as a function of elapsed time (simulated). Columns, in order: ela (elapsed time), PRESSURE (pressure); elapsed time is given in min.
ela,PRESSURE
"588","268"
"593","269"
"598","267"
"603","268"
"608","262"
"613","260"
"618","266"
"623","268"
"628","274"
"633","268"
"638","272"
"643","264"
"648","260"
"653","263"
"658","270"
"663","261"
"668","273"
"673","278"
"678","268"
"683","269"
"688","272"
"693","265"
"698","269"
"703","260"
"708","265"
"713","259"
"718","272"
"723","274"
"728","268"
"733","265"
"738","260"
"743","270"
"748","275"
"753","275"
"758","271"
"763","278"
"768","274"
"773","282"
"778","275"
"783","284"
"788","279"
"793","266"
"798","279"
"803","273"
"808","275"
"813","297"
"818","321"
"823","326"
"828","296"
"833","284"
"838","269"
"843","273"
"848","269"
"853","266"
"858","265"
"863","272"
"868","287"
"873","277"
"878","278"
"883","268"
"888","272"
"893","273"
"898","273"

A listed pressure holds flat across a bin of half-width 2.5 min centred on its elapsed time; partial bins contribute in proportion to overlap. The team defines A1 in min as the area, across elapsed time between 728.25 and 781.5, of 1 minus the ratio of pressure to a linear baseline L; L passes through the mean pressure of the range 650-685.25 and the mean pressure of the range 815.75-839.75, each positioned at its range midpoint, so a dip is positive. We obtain 2.5 min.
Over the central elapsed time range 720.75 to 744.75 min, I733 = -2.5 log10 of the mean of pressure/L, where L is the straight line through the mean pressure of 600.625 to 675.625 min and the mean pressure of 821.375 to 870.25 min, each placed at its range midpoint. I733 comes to 0.02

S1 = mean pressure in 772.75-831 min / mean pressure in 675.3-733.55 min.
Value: 1.1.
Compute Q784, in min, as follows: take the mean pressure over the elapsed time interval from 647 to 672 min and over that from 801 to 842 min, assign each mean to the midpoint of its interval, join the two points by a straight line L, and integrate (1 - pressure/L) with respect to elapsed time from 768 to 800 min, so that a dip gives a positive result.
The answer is 1.0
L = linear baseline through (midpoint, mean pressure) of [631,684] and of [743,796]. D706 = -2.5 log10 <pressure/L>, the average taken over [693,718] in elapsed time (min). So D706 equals 0.03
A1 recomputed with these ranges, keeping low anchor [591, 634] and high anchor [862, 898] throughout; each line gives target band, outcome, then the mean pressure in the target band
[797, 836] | -3.0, 294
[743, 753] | -0.1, 274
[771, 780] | -0.2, 278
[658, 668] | 0.1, 266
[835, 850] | 0.2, 271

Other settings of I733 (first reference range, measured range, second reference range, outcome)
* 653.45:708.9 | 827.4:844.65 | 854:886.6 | -0.02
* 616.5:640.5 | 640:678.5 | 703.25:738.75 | 0.01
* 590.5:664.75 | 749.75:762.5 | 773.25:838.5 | 0.03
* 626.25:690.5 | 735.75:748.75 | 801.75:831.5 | 0.07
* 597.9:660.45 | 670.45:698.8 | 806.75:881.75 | 0.00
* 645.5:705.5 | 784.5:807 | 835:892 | -0.02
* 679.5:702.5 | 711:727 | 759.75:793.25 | 0.01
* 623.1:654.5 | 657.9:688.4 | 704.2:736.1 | -0.01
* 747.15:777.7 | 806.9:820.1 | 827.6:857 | -0.09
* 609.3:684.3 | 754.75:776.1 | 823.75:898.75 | -0.02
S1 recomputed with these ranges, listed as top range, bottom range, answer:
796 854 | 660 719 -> 1.07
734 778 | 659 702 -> 1.01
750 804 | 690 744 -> 1.04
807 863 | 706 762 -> 1.06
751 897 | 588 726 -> 1.05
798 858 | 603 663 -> 1.07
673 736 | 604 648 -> 1.00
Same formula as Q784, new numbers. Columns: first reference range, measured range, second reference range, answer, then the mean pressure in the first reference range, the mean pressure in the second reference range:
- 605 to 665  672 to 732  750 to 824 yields 1.16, 266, 283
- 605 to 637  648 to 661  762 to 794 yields 0.19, 267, 277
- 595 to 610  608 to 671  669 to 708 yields 0.14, 266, 269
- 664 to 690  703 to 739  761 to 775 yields 1.12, 271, 278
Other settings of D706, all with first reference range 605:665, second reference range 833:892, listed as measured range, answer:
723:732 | -0.002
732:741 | 0.026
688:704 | 0.006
